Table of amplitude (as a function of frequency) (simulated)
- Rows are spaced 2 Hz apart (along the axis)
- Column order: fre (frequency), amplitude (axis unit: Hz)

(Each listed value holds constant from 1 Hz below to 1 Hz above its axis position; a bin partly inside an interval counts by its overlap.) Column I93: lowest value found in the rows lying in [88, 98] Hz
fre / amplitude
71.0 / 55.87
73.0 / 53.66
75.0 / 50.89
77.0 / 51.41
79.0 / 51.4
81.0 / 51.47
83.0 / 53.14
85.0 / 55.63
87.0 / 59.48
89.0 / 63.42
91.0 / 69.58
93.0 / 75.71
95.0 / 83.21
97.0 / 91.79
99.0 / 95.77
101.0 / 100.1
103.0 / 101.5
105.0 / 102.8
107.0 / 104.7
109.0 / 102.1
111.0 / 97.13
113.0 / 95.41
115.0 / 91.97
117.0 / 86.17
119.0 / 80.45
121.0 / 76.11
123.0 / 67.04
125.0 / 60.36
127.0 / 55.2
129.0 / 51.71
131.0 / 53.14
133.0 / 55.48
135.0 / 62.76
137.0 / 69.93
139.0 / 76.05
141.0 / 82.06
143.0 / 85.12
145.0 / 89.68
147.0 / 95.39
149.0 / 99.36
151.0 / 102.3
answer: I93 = 63.42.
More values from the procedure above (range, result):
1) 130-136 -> 53.14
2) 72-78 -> 50.89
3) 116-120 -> 80.45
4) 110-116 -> 91.97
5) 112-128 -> 55.2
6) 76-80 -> 51.4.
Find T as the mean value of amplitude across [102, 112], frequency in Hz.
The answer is 102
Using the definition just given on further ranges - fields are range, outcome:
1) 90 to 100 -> 83.2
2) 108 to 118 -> 94.6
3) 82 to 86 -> 54.4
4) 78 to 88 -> 54.2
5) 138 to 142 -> 79.1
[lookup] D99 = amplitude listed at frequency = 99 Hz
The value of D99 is 95.77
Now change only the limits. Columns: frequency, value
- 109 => 102.1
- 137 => 69.93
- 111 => 97.13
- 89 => 63.42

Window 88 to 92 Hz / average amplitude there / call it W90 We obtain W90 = 66.5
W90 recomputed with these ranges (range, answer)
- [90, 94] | 72.6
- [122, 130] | 58.6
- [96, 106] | 98.4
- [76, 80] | 51.4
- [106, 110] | 103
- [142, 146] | 87.4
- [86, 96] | 70.3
